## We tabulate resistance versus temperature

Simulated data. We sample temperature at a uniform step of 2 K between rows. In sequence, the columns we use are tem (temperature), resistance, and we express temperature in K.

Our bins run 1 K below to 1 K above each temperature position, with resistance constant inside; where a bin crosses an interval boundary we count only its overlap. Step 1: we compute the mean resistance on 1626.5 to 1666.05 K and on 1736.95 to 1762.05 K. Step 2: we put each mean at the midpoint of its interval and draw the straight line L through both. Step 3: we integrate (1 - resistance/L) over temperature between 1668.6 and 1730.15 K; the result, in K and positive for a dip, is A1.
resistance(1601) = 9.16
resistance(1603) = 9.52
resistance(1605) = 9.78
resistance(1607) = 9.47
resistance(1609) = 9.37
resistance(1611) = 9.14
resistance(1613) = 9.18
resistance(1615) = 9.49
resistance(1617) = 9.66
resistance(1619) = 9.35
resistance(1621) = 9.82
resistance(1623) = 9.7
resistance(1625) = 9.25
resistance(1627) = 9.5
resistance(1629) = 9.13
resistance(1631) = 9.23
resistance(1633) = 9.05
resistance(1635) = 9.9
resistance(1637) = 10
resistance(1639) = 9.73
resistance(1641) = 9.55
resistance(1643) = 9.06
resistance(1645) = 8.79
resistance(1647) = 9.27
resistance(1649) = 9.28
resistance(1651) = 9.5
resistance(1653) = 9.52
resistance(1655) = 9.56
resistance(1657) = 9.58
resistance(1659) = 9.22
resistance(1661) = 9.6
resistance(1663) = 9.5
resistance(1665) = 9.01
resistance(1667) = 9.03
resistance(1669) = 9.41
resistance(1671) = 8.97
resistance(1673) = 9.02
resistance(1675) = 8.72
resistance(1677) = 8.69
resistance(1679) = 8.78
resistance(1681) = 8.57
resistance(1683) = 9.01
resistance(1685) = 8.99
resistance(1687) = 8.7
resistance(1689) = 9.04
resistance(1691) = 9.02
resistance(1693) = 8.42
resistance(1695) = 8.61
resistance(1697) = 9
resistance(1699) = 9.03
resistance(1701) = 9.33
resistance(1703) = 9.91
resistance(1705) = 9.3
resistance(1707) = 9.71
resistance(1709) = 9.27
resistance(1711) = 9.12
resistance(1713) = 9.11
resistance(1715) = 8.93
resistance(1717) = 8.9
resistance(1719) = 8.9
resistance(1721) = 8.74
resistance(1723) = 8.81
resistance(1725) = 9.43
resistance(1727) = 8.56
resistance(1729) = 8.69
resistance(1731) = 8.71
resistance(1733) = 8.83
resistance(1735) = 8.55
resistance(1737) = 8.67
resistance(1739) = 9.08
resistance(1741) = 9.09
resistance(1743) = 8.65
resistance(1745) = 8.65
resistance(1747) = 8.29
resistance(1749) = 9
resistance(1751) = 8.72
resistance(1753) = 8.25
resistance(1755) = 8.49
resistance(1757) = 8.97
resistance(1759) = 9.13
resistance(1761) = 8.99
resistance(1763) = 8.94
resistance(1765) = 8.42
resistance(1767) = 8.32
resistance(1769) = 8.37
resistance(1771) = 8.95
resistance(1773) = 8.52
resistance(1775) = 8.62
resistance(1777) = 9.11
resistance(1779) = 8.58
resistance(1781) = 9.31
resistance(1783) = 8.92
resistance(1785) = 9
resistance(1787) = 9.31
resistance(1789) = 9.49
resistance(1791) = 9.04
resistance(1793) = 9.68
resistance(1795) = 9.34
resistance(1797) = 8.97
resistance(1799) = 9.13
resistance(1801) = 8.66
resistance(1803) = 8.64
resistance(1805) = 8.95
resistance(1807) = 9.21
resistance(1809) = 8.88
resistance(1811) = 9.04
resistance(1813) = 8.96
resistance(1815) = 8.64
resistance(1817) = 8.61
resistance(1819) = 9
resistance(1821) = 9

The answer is 0.6 K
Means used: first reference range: 9.4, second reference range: 8.77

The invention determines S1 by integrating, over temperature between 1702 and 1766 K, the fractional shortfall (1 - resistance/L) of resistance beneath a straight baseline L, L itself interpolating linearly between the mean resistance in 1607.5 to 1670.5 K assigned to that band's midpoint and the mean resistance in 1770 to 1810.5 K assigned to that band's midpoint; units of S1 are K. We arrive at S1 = 1.8 K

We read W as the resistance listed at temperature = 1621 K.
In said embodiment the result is 9.82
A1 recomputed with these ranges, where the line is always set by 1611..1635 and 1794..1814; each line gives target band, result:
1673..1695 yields 1.1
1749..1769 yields 0.9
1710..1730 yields 0.6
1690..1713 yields 0.2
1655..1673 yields 0.0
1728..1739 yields 0.5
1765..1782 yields 0.6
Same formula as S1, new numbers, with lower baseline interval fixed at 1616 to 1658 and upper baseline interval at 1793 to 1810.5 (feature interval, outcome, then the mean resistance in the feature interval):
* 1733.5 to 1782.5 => 2.1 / 8.74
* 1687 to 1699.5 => 0.6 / 8.83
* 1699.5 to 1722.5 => 0.2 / 9.19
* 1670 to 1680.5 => 0.6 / 8.82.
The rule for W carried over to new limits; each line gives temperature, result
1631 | 9.23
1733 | 8.83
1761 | 8.99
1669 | 9.41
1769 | 8.37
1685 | 8.99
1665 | 9.01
